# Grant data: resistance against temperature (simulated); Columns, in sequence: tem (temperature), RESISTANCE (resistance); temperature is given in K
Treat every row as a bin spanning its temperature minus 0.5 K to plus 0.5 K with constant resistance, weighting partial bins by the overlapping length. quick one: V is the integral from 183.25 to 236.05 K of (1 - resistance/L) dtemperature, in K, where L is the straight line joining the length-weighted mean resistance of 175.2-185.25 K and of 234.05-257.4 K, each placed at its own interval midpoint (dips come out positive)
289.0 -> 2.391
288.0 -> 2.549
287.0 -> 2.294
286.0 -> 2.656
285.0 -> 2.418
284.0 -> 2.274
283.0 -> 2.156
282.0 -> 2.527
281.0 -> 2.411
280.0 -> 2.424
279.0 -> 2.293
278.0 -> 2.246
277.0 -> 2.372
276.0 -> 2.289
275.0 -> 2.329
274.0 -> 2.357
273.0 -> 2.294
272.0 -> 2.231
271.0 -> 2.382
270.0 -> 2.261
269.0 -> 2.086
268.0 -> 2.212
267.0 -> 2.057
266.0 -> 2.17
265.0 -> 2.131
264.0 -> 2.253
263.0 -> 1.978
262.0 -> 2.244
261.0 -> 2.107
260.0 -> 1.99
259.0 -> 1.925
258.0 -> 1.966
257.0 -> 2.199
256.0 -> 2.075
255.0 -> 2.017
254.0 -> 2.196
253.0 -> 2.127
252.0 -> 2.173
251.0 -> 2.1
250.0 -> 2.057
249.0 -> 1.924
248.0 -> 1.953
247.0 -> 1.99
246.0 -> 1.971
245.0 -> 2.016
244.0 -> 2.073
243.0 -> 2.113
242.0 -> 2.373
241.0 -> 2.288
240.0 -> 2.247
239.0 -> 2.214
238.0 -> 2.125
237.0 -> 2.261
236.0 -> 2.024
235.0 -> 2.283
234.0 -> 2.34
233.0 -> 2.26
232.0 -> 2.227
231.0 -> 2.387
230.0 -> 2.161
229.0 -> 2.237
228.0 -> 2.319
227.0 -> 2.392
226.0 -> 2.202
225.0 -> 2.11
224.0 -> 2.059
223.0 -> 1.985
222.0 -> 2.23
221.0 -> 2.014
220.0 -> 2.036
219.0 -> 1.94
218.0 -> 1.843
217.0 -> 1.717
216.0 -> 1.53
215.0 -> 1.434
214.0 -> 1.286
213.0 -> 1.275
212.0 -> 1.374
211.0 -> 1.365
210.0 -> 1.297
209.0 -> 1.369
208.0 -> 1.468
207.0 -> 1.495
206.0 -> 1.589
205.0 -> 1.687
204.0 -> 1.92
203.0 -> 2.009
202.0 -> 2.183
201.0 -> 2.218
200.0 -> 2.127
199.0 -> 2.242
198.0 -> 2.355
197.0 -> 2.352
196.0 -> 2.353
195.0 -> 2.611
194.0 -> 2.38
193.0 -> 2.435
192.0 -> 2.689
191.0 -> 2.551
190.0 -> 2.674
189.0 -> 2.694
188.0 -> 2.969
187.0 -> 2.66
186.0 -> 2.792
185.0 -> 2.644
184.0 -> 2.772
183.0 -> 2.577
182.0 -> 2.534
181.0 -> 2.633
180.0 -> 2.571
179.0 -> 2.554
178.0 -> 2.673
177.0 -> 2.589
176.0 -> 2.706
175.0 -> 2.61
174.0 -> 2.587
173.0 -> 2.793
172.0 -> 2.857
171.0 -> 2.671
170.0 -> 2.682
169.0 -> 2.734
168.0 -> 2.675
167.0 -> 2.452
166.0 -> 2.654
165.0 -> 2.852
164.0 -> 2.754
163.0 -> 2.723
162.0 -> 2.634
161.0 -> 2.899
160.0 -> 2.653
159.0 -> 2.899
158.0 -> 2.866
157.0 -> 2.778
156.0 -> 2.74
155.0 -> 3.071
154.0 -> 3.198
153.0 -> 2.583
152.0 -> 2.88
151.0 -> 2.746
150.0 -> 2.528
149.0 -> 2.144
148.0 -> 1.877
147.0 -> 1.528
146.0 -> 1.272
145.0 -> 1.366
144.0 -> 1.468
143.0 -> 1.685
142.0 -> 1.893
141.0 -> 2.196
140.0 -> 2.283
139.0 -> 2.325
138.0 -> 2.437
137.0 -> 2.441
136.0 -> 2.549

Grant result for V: 6.48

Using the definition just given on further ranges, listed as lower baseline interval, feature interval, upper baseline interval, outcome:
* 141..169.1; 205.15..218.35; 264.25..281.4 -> 4.98 K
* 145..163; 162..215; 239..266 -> 1.05 K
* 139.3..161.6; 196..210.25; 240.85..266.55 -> 1.99 K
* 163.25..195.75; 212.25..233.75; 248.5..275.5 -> 3.60 K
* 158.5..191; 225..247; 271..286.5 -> 2.51 K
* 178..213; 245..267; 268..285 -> 2.09 K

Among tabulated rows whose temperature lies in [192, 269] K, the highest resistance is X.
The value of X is 2.689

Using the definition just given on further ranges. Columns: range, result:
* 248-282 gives 2.527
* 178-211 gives 2.969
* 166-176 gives 2.857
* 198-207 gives 2.355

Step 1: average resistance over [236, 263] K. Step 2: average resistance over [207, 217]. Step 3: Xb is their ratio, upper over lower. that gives 1.5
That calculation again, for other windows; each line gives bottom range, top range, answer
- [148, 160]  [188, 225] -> 0.73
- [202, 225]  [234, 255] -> 1.25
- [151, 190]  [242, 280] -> 0.79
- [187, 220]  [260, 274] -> 1.10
